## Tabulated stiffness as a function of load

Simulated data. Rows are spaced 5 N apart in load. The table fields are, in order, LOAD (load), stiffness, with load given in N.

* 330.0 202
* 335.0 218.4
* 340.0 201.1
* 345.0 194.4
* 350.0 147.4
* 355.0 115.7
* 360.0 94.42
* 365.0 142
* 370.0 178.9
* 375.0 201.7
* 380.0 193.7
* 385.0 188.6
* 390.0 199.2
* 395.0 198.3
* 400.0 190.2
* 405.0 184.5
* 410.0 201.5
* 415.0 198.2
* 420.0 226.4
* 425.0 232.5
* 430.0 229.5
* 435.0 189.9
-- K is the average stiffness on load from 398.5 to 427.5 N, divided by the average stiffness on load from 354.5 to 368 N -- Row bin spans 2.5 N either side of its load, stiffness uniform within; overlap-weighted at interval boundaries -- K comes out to 1.72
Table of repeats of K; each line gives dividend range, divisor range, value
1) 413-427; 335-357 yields 1.28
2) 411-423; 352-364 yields 1.90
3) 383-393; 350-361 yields 1.67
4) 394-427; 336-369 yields 1.33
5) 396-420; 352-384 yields 1.27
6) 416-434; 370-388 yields 1.16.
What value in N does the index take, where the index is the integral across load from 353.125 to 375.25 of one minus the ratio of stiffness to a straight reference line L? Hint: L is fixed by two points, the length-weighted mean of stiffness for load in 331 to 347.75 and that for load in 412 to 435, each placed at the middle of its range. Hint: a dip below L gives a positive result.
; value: 7.0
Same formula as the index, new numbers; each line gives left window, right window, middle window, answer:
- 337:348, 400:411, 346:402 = 7.20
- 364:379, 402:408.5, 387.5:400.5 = -0.84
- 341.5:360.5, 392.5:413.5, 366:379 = -1.50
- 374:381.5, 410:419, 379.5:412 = 1.13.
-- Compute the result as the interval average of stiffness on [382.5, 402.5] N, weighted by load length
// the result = 194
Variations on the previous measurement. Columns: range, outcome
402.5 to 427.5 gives 209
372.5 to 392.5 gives 196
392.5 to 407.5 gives 191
